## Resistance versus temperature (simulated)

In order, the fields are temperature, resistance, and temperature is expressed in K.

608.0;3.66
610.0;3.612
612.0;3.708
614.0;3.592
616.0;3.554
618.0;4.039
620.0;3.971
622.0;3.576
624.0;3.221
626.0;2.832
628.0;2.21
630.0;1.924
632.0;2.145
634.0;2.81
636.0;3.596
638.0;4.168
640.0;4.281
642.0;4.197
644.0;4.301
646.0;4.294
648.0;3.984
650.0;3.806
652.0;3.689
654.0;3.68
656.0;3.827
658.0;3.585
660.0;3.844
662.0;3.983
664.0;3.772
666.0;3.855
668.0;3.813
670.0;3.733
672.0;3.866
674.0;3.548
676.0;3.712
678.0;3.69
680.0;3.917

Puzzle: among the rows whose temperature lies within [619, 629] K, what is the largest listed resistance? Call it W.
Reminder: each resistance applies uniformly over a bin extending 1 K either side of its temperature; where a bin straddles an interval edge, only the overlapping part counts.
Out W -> 3.971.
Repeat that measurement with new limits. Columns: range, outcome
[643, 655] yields 4.301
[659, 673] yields 3.983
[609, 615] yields 3.708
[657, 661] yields 3.844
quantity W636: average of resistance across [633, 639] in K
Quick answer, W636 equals 3.52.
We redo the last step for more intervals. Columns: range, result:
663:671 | 3.79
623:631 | 2.55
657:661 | 3.71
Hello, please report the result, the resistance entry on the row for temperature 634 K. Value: 2.81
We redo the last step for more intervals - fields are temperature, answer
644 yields 4.301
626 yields 2.832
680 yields 3.917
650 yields 3.806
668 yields 3.813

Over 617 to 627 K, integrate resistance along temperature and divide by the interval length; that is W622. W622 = 3.53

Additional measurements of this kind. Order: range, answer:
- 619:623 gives 3.77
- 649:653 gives 3.75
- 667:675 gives 3.74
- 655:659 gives 3.71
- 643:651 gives 4.1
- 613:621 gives 3.79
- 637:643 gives 4.22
